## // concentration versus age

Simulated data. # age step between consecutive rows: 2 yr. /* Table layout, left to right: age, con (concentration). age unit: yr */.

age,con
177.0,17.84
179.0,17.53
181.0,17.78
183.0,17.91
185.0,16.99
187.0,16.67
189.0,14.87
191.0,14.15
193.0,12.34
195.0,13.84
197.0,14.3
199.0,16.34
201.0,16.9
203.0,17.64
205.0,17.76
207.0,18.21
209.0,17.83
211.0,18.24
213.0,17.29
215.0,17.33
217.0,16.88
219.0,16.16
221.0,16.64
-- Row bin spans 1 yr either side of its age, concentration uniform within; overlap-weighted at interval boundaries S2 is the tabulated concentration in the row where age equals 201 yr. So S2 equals 16.9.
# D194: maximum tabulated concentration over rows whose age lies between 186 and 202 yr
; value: 16.9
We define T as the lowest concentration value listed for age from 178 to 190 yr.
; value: 14.87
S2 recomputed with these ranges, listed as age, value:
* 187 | 16.67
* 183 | 17.91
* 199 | 16.34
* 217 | 16.88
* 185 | 16.99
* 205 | 17.76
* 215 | 17.33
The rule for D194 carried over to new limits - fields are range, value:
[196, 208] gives 18.21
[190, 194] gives 14.15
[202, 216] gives 18.24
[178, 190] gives 17.91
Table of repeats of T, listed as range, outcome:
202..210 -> 17.64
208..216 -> 17.29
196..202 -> 14.3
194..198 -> 13.84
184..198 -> 12.34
